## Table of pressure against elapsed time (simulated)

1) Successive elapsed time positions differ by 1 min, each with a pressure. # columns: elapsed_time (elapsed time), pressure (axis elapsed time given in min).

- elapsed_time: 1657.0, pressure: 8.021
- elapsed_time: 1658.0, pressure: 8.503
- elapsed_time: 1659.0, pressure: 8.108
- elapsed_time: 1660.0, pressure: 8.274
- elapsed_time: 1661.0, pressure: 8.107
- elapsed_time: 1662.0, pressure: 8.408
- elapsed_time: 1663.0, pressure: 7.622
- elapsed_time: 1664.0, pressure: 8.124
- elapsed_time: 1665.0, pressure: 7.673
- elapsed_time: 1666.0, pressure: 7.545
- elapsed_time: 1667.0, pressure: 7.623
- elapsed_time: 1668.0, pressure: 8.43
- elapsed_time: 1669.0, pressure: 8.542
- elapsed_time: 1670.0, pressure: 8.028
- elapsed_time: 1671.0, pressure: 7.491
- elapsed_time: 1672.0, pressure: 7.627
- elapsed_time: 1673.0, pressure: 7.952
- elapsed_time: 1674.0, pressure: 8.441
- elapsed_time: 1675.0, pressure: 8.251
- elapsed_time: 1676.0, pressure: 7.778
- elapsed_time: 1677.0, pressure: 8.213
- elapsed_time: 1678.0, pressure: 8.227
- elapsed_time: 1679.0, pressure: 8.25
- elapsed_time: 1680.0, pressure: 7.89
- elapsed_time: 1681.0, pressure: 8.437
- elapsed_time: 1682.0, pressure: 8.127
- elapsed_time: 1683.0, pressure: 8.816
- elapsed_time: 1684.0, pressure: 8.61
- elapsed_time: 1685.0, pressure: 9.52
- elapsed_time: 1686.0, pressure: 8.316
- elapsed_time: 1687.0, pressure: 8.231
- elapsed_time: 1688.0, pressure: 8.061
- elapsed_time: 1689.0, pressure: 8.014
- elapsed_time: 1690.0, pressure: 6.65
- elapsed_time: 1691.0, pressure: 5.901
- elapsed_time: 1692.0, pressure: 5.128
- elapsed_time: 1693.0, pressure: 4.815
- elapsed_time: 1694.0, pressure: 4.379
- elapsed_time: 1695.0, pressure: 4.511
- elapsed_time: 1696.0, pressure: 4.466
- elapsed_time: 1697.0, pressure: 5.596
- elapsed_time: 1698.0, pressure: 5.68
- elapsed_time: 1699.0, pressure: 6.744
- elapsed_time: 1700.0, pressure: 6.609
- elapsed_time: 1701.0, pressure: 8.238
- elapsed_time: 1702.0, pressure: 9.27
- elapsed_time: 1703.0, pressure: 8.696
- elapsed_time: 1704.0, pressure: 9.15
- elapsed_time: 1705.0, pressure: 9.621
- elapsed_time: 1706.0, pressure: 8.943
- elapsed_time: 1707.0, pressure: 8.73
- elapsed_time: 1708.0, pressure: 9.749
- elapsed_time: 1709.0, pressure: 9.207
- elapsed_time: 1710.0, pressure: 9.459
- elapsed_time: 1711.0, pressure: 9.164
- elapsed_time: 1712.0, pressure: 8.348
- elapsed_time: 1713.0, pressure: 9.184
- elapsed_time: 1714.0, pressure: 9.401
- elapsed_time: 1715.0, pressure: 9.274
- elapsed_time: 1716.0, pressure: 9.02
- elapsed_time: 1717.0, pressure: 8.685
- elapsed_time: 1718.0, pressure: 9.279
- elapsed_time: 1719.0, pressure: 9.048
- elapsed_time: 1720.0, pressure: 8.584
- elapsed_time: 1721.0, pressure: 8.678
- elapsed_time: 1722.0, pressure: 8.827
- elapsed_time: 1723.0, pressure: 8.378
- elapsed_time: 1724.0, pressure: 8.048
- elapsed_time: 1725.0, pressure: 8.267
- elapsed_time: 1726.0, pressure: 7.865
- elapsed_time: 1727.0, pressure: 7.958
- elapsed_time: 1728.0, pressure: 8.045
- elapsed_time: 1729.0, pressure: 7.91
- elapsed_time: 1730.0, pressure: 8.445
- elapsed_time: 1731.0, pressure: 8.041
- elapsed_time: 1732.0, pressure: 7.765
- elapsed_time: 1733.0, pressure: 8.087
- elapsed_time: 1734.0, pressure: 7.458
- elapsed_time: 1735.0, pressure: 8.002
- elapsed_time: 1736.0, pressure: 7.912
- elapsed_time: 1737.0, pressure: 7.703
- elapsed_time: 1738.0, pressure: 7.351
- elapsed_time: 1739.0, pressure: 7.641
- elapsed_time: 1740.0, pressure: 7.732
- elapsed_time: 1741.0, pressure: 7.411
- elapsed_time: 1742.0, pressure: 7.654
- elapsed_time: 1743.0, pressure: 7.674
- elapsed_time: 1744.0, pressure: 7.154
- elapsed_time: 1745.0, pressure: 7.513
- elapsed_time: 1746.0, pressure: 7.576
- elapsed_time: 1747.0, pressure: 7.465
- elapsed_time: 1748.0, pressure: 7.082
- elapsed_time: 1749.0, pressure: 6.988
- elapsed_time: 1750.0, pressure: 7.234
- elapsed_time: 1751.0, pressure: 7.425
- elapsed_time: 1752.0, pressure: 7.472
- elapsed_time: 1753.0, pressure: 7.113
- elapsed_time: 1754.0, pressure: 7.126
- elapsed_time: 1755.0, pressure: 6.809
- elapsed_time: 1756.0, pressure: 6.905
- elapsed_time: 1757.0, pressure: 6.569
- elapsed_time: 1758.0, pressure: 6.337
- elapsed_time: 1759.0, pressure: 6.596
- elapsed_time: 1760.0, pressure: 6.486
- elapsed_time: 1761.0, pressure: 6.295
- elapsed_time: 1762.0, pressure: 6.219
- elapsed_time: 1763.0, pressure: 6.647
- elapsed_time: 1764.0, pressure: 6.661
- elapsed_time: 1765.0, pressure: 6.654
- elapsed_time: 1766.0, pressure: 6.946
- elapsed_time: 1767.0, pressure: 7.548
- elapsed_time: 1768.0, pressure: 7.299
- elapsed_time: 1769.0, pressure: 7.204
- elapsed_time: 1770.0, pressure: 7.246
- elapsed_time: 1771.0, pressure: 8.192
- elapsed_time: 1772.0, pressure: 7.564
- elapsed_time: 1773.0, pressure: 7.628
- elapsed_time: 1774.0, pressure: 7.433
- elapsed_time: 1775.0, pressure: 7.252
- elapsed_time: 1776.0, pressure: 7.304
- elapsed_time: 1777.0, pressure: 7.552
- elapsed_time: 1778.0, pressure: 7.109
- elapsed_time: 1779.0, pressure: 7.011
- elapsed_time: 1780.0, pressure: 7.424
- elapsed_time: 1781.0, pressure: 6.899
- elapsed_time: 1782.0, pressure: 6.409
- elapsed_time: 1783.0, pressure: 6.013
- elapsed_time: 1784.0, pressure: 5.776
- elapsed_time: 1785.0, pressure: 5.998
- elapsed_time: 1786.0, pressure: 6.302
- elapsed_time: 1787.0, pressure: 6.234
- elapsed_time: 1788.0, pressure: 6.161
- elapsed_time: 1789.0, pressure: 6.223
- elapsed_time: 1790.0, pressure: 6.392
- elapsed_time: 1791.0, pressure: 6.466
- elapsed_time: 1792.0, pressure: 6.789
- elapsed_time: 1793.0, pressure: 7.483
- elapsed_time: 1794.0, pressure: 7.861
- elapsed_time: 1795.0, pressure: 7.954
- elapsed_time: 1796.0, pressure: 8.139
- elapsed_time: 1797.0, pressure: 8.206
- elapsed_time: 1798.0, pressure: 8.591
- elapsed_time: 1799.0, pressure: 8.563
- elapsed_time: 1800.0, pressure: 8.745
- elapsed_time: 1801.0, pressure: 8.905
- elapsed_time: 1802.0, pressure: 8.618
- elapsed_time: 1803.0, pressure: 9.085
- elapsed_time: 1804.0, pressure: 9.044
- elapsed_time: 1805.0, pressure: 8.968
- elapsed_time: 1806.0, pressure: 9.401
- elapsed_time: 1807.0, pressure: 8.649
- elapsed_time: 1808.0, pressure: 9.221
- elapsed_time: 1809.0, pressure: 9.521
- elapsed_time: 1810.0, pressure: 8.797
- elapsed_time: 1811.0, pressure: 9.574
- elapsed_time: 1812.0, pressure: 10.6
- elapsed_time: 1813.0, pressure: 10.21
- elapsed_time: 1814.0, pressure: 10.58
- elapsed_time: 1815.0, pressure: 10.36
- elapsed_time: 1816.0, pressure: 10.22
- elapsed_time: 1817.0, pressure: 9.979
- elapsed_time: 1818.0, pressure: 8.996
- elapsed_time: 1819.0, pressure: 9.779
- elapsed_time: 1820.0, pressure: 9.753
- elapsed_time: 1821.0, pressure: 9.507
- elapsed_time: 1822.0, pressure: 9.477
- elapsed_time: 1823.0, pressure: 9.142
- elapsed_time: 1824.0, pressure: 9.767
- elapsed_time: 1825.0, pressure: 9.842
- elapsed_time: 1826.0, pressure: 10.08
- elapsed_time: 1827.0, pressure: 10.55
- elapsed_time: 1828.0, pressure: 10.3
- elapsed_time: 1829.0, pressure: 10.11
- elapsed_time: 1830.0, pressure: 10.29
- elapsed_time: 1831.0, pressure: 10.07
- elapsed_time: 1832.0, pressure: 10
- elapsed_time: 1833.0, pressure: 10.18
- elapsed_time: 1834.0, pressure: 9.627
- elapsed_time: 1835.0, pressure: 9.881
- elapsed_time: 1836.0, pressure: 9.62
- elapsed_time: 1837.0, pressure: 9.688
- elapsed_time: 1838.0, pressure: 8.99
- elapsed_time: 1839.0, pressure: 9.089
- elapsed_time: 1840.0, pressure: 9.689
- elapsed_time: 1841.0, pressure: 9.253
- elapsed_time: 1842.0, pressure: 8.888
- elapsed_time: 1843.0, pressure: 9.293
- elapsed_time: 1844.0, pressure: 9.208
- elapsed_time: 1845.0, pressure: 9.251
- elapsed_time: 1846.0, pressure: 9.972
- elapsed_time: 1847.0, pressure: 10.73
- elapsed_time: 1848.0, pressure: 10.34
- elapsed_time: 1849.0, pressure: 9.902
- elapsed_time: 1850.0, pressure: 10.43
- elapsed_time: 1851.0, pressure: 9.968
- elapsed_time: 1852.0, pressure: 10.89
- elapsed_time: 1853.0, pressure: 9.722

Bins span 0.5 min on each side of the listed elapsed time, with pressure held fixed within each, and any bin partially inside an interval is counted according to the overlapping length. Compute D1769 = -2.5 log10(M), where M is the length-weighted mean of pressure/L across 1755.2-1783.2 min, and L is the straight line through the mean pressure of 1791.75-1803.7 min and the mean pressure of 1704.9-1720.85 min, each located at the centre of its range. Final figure 0.22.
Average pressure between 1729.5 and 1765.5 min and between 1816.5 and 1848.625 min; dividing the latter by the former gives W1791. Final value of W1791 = 1.34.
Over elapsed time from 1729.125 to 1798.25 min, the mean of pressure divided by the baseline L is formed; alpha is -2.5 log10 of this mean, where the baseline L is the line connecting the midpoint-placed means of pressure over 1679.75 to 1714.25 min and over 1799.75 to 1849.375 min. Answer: 0.21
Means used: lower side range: 7.75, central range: 7.18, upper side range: 9.64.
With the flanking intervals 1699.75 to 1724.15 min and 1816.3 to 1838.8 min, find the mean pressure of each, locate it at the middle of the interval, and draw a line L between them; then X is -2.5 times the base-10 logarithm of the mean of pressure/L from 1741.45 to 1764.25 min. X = 0.30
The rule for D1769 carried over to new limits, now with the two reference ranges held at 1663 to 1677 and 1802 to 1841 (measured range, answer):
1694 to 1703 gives 0.280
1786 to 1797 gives 0.314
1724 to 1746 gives 0.119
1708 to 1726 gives -0.047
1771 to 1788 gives 0.314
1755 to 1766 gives 0.341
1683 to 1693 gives 0.088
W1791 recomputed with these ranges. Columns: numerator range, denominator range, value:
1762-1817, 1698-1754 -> 0.96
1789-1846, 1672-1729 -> 1.15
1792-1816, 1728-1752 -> 1.18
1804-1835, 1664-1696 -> 1.29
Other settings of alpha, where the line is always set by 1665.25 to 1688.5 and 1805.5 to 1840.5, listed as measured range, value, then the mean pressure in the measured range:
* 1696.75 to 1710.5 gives 0.02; 8.31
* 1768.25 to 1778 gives 0.23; 7.46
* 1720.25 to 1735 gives 0.08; 8.13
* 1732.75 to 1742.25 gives 0.15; 7.69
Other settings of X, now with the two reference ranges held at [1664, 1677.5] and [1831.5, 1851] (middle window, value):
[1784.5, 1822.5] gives 0.093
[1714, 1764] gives 0.129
